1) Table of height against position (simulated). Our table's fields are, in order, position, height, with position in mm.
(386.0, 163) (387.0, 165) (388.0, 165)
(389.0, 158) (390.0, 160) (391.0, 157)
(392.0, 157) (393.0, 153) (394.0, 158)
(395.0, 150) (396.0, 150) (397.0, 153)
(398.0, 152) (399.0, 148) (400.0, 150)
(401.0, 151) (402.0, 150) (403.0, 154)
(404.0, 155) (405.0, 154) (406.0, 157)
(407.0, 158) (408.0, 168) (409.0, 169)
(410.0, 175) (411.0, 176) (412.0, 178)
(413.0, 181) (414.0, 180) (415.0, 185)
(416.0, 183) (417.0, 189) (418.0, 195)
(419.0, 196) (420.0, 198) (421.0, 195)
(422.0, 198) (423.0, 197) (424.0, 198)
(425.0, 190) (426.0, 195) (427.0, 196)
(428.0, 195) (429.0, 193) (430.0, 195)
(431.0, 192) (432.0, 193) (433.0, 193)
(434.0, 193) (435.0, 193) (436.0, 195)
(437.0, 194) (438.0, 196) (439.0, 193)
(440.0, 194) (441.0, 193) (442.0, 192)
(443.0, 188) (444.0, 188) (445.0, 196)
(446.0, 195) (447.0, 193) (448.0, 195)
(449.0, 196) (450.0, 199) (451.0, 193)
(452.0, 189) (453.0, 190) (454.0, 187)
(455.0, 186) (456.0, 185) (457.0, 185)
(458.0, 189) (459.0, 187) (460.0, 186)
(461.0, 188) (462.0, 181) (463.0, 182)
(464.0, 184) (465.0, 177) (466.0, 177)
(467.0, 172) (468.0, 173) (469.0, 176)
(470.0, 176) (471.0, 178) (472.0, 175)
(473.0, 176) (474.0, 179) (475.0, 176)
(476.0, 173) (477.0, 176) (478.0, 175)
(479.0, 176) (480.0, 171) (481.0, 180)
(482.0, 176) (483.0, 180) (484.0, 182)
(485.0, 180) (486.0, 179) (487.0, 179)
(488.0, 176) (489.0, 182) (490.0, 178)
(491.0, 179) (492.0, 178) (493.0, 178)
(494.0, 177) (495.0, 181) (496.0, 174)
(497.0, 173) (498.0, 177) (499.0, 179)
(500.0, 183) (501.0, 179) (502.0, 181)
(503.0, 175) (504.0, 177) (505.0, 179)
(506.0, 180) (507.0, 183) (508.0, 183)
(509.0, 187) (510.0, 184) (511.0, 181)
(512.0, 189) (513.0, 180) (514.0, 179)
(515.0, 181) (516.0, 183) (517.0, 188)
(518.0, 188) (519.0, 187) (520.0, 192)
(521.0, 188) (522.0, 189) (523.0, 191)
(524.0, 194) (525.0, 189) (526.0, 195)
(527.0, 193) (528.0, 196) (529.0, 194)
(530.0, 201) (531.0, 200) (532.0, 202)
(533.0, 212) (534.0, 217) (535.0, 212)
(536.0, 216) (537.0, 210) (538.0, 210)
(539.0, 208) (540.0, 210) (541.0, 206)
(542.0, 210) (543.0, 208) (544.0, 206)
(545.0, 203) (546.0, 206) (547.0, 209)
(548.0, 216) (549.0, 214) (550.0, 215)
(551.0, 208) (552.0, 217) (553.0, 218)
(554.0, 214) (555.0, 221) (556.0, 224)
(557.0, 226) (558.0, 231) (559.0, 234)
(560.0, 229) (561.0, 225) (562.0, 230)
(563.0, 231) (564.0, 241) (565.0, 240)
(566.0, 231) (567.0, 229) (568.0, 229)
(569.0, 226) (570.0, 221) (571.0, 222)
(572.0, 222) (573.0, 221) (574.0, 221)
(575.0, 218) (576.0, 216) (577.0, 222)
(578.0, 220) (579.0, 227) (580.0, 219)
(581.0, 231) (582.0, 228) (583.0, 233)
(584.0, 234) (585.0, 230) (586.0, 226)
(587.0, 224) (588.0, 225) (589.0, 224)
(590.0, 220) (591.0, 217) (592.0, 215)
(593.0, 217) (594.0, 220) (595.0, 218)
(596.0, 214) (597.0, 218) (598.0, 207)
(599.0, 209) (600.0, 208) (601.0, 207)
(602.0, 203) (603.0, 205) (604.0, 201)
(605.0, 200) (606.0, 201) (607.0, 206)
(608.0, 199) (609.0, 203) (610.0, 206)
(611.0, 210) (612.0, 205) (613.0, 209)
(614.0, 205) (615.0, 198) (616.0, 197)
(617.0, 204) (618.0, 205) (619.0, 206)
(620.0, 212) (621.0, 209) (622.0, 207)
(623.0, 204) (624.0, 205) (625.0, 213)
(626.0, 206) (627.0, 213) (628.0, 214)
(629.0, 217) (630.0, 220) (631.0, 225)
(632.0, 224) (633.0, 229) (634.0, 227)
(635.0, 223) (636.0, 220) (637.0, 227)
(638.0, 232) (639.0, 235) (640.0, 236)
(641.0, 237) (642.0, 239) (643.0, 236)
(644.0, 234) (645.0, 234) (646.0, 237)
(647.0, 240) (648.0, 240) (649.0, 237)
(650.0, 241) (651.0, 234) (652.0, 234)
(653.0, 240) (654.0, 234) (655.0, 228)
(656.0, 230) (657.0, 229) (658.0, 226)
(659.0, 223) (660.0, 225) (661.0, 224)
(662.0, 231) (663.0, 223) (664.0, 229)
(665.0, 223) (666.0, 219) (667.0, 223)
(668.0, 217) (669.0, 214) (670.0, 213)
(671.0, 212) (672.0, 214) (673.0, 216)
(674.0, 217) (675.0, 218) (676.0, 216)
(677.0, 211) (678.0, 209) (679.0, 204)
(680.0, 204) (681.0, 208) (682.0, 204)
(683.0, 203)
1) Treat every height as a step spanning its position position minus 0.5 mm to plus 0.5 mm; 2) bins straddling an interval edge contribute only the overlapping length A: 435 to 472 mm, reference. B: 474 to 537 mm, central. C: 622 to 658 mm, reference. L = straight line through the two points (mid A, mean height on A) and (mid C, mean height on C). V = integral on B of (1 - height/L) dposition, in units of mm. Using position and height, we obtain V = 4.3 mm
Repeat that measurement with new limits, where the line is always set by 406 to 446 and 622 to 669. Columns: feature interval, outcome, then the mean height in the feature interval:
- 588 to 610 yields 0.8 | 210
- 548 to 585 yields -2.0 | 225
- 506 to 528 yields 1.9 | 187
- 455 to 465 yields 0.5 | 185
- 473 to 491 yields 1.9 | 178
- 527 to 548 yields 0.1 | 207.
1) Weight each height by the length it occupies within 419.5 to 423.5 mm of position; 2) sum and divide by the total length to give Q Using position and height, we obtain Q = 197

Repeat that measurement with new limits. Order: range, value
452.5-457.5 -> 187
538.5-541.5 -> 208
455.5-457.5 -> 185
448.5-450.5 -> 198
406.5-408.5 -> 163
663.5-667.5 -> 224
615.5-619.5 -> 203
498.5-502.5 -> 180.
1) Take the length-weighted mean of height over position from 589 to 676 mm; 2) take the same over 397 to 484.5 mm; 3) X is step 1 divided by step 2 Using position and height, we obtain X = 1.20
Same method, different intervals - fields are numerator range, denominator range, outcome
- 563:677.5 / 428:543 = 1.18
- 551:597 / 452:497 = 1.25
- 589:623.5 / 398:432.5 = 1.16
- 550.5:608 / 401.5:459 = 1.18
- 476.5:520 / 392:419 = 1.09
